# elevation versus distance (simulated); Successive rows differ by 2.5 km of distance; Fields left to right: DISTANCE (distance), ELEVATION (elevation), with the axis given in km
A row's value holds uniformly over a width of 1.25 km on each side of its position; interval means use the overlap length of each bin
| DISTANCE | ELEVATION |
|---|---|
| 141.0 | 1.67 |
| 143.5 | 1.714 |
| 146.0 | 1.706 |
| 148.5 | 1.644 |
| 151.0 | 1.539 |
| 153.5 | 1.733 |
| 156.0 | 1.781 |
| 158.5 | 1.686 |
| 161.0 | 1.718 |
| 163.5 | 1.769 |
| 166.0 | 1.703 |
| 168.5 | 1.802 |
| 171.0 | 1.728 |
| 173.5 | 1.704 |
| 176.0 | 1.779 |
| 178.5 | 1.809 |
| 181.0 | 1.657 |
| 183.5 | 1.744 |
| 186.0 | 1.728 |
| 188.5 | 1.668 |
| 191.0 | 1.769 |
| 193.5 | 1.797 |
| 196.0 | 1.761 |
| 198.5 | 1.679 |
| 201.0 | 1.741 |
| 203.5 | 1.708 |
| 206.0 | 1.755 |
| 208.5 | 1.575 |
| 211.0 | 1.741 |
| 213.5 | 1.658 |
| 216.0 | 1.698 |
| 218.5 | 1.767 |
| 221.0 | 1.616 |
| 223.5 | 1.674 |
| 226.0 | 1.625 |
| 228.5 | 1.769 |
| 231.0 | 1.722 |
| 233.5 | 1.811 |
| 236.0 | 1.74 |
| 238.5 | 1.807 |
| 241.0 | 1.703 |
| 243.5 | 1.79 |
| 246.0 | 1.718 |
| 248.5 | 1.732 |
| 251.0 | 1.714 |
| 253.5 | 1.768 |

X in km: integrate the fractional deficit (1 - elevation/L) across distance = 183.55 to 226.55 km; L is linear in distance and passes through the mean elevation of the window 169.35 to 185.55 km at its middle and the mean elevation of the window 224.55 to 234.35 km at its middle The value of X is 0.7 km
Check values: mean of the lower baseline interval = 1.74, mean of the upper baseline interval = 1.73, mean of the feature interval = 1.71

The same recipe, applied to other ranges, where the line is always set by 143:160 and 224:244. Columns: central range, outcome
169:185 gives -0.35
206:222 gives 0.42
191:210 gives -0.02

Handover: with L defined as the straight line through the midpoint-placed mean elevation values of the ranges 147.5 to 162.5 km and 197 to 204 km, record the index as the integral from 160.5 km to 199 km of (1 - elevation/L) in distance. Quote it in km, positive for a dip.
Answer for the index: -0.9 km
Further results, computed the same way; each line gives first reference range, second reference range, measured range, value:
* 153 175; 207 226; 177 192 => -0.2 km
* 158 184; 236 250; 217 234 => 0.4 km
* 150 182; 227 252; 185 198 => -0.1 km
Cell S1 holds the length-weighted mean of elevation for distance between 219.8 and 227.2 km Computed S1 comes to 1.64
